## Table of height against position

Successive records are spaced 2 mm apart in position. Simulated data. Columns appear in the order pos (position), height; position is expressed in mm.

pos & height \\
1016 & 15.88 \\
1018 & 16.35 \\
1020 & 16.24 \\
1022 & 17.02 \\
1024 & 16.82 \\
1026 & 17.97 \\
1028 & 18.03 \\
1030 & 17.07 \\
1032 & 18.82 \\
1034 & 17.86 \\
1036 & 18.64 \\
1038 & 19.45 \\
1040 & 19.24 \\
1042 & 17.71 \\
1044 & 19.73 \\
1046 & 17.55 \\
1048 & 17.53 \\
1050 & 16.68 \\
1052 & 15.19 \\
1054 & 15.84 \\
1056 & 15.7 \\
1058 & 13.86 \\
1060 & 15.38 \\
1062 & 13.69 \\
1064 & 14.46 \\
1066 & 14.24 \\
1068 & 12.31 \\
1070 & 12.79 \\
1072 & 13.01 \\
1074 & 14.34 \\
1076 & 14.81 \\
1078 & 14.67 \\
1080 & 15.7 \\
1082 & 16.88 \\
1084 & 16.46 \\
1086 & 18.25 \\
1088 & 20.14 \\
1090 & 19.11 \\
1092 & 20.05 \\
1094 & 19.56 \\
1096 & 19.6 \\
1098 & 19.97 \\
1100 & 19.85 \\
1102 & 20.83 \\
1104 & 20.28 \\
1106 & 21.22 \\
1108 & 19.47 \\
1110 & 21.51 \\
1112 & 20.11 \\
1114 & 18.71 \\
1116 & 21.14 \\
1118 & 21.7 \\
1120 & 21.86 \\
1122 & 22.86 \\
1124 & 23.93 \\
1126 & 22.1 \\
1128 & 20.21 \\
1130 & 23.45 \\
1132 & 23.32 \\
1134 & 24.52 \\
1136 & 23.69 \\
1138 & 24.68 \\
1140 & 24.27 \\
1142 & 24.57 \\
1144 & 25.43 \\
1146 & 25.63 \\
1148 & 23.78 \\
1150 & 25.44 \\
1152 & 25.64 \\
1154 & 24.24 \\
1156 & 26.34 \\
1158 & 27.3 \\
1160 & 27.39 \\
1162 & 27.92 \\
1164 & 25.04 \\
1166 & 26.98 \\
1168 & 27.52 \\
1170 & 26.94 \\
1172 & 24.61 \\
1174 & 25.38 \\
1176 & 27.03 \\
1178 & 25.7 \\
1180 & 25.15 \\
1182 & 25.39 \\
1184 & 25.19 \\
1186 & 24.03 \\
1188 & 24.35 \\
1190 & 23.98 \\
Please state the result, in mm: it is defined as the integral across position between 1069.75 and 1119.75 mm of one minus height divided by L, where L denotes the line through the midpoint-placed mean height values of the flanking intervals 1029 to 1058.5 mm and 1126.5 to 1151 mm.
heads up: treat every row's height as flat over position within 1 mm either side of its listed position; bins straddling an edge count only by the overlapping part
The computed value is 6.0 mm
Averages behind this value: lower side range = 17.5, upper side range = 24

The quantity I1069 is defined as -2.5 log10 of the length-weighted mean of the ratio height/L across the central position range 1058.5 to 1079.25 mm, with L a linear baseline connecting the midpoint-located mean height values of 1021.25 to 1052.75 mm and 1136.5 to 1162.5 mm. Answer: 0.39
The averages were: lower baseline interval 17.9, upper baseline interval 25.5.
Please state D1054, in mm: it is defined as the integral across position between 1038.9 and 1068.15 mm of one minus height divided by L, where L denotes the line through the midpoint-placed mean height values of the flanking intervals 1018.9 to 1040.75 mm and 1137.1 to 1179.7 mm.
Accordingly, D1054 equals 4.89 mm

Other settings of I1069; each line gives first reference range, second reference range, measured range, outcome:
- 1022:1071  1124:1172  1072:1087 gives 0.226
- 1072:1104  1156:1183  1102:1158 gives -0.035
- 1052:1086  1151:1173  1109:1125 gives -0.037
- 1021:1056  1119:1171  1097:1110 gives 0.085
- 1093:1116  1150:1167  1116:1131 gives 0.004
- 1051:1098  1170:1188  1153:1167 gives -0.122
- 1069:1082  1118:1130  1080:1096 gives -0.128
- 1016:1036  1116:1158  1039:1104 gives 0.192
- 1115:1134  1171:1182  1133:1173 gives -0.064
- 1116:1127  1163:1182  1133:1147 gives -0.045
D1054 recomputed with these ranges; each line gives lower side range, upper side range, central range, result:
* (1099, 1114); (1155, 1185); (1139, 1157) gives -0.6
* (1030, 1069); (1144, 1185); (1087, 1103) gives 0.3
